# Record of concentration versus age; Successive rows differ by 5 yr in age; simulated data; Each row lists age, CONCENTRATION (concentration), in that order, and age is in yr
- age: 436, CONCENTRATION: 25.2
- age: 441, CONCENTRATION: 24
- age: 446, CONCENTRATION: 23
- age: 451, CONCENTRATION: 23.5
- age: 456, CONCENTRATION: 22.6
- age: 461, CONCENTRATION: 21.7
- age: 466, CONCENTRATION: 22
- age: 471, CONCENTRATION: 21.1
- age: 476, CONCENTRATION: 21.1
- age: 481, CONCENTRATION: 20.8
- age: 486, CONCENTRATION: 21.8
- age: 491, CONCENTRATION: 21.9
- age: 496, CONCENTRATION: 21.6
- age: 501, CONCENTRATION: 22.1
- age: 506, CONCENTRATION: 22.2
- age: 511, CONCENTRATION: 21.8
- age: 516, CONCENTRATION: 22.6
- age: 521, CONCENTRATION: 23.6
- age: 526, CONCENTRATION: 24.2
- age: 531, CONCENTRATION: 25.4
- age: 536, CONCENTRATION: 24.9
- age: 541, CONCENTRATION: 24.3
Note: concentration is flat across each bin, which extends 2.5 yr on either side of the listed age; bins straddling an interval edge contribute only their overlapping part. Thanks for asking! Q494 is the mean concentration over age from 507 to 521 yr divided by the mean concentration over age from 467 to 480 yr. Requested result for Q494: 1.06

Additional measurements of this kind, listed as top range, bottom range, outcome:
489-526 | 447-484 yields 1.02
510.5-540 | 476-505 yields 1.11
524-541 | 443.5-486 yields 1.13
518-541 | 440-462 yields 1.06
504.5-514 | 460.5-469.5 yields 1.01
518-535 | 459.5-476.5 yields 1.13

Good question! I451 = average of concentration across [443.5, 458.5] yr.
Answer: 23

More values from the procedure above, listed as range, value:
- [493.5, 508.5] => 22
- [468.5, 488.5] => 21.2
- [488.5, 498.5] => 21.8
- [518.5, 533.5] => 24.4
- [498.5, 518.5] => 22.2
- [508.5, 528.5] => 23.1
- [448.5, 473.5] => 22.2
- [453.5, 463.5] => 22.1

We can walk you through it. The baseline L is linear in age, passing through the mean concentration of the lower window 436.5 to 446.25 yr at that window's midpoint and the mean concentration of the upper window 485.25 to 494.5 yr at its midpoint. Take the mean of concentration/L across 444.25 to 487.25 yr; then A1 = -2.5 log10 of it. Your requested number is 0.05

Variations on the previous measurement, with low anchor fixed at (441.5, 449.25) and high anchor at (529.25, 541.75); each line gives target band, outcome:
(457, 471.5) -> 0.09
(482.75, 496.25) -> 0.11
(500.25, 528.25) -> 0.08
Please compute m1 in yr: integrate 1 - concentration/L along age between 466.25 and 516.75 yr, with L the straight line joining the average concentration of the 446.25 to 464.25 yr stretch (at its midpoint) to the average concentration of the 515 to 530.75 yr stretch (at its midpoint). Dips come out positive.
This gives 3.45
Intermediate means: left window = 22.6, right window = 23.8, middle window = 21.7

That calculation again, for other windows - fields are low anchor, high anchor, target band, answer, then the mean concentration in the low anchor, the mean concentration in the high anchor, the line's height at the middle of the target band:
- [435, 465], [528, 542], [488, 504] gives 1.5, 23.2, 24.9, 24.1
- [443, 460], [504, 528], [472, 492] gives 1.4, 22.9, 22.9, 22.9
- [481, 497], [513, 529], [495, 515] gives 0.5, 21.6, 23.5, 22.6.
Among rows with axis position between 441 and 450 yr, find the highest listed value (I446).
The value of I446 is 24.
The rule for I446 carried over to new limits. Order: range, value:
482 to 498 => 21.9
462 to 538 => 25.4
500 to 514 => 22.2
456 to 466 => 22.6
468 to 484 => 21.1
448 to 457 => 23.5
